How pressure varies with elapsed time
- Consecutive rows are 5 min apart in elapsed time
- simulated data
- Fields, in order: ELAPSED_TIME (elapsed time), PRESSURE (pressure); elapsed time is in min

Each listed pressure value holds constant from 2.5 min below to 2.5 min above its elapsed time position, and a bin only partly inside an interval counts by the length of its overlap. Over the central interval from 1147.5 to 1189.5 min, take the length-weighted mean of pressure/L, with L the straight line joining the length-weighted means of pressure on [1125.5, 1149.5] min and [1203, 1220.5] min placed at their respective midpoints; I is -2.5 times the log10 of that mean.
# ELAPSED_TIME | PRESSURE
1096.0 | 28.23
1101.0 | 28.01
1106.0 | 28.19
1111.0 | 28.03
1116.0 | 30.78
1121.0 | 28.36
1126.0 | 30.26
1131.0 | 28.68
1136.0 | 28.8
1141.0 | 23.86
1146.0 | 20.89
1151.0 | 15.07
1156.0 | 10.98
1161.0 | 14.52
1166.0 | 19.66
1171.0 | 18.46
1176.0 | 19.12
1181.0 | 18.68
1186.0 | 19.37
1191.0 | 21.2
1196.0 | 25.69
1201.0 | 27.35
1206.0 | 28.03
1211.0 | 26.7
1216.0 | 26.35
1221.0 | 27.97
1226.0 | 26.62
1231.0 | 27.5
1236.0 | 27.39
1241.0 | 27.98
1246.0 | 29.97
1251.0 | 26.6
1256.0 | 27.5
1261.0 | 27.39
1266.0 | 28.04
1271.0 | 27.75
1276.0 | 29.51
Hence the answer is 0.464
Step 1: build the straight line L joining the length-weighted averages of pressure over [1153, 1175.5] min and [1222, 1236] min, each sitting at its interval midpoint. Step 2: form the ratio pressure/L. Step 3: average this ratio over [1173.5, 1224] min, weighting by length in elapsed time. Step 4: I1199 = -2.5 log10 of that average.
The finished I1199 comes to -0.09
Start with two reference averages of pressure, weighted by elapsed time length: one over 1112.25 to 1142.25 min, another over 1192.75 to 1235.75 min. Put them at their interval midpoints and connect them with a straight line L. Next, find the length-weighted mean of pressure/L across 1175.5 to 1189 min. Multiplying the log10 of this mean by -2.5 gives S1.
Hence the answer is 0.40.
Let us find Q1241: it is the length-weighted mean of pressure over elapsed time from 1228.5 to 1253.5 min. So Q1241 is 27.9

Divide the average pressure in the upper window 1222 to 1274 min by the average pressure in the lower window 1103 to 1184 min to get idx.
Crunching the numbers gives 1.2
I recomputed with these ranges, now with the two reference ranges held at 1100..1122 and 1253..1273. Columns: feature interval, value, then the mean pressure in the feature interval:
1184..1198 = 0.265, 22.1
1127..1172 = 0.357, 20.5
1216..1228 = 0.032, 27.1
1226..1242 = 0.016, 27.4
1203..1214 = 0.028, 27.3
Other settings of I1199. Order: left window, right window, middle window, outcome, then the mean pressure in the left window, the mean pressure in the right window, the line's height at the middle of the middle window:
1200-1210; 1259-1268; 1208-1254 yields 0.01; 27.6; 27.7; 27.6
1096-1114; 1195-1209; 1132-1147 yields 0.10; 28.2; 27.2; 27.8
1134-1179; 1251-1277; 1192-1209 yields -0.17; 18.9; 27.8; 22.6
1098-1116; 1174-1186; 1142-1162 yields 0.38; 28.5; 19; 22.6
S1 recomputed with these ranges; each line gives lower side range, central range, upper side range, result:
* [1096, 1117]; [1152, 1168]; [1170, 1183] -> 0.37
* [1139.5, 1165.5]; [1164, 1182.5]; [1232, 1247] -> 0.04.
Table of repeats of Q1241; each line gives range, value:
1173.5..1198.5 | 20.8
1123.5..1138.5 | 29.2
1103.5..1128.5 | 29.1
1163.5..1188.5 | 19.1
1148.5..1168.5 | 15.1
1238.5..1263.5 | 27.9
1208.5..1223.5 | 27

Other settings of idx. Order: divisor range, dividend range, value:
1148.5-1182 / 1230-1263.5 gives 1.68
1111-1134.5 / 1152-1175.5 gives 0.55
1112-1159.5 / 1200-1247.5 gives 1.14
